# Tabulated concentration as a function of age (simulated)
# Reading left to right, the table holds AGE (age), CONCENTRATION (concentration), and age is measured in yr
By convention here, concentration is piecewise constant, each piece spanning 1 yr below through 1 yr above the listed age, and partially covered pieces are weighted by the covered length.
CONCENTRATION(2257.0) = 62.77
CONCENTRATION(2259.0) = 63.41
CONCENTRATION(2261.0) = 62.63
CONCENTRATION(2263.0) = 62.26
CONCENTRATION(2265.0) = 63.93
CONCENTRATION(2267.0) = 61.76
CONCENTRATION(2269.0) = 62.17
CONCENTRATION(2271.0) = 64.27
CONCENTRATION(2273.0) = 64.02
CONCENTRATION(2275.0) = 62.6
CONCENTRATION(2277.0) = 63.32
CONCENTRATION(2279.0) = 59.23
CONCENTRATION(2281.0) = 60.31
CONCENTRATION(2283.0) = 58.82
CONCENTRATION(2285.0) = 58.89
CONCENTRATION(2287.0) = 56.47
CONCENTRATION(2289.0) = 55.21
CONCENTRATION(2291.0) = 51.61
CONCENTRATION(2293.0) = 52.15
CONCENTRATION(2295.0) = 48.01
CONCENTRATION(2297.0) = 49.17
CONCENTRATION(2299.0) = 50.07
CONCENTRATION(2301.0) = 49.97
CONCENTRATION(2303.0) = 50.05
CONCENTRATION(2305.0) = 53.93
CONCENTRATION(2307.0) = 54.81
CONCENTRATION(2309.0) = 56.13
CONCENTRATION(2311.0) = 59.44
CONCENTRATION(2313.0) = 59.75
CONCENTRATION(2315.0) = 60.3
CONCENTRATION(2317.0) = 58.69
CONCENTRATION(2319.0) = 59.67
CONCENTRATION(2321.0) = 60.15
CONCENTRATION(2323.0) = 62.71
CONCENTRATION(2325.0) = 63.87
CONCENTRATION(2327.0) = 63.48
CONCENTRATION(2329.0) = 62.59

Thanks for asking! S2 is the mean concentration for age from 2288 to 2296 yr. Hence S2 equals 51.7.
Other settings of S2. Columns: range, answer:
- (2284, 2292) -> 55.5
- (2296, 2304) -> 49.8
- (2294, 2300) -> 49.1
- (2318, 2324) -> 60.8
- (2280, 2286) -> 59.3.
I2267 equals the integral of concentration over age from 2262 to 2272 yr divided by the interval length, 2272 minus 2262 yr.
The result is 62.9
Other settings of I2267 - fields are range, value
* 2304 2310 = 55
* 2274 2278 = 63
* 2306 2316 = 58.1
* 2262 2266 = 63.1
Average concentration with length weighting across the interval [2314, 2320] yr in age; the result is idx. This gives 59.6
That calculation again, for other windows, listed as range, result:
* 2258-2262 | 63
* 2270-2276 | 63.6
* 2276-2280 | 61.3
